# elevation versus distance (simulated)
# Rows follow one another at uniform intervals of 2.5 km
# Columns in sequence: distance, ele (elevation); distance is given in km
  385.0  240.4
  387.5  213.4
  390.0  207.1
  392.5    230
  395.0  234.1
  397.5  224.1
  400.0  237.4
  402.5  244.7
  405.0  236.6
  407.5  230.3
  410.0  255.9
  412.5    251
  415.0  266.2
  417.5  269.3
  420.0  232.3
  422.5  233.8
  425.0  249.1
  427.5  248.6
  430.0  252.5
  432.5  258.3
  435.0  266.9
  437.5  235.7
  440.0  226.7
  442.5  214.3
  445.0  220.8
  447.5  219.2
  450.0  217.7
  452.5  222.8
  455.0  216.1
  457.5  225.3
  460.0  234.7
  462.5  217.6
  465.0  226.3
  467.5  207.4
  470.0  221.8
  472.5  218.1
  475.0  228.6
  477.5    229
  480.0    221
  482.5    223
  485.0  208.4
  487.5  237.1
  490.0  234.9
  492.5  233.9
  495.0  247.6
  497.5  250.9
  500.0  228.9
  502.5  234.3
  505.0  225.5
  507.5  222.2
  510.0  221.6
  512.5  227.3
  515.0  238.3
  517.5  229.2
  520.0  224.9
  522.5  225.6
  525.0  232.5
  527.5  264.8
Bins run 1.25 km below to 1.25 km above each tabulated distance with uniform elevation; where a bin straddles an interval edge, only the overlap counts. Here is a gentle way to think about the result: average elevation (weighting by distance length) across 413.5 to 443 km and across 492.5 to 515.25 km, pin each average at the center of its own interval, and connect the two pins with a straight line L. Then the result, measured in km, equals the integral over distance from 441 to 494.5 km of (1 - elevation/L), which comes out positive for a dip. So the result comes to 3.7 km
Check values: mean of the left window 247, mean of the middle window 223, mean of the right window 233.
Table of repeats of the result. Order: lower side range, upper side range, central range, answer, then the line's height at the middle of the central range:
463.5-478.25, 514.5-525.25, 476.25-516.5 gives -0.8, 226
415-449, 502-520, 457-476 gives 1.1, 235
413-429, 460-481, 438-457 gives 1.2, 235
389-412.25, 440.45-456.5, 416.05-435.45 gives -2.1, 226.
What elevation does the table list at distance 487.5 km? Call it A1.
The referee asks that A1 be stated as 237.1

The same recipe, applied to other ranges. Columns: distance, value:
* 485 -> 208.4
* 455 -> 216.1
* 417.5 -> 269.3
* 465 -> 226.3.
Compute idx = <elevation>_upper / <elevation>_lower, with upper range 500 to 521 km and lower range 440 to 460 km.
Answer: 1.0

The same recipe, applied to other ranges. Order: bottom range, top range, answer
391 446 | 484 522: 0.96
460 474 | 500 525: 1.04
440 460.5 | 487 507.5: 1.07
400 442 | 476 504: 0.94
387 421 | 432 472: 0.95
